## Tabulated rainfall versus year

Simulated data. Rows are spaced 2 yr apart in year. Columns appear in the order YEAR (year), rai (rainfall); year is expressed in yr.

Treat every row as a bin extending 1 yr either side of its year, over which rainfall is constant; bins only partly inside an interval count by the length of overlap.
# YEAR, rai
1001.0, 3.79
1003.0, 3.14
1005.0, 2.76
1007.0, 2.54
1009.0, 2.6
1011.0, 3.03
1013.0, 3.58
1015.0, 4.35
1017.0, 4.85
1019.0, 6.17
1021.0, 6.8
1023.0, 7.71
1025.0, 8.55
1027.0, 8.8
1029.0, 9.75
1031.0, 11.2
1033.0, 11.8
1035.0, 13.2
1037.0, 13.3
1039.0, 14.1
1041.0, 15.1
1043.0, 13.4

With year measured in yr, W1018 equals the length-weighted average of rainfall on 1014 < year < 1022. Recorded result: 5.54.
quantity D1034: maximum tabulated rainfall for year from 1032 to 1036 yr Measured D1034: 13.2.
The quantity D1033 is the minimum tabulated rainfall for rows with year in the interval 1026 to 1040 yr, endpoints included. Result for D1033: 8.8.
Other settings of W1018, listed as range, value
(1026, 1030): 9.28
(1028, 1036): 11.5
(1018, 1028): 7.61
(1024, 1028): 8.68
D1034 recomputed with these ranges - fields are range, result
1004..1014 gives 3.58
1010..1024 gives 7.71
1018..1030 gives 9.75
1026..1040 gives 14.1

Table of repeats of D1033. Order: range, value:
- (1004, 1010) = 2.54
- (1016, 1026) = 4.85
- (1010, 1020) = 3.03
